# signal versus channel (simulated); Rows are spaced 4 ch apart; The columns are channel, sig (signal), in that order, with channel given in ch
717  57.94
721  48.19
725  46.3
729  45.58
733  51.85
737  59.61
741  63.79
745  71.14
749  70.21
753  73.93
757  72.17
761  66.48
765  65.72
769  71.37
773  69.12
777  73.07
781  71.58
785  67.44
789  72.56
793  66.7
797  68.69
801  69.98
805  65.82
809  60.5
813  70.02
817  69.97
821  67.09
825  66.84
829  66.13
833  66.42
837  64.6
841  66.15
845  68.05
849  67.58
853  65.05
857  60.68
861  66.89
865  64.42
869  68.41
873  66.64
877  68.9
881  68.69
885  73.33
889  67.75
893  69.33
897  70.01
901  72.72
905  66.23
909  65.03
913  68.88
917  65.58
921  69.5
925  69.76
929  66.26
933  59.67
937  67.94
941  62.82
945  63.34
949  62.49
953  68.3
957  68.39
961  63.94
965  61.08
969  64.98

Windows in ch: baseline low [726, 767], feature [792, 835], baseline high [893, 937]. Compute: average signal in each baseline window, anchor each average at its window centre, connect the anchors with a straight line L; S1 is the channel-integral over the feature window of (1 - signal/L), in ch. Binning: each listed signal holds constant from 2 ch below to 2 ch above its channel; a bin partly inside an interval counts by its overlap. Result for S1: -1.3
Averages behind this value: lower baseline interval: 63.6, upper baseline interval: 67.5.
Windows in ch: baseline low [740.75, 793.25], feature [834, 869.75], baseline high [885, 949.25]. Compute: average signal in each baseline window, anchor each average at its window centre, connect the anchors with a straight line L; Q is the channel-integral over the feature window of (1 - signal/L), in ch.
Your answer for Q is 1.37 ch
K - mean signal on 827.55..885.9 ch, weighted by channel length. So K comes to 66.7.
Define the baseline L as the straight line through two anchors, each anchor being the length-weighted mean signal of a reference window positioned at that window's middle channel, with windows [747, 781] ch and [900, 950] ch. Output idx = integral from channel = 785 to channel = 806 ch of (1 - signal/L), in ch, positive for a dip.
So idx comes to 0.2 ch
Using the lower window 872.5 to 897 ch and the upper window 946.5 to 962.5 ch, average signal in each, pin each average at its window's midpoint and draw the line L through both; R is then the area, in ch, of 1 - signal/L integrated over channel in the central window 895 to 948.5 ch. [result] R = 0.7 ch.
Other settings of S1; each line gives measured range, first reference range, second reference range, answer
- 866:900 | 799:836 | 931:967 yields -1.8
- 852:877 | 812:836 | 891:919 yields 0.8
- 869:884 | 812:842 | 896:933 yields -0.2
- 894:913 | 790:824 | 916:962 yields -0.7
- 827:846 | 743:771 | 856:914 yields 0.7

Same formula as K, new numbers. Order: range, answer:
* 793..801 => 68.5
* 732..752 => 64.4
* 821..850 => 66.5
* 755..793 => 69.8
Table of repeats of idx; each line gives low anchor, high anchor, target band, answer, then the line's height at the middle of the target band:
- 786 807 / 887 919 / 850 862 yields 0.7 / 68.4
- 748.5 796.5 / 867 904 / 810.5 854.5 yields 1.7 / 69.7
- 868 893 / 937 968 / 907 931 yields -0.3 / 66.6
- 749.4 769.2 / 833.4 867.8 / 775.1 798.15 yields -0.5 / 68.5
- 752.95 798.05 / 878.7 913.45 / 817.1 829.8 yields 0.4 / 69.5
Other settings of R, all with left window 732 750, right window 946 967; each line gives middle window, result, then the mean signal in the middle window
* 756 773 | -1.4 ch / 68.8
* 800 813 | -0.4 ch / 65.8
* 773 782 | -1.1 ch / 71.7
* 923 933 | -0.3 ch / 66.3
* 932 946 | 0.2 ch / 63.7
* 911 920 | -0.4 ch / 67.5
